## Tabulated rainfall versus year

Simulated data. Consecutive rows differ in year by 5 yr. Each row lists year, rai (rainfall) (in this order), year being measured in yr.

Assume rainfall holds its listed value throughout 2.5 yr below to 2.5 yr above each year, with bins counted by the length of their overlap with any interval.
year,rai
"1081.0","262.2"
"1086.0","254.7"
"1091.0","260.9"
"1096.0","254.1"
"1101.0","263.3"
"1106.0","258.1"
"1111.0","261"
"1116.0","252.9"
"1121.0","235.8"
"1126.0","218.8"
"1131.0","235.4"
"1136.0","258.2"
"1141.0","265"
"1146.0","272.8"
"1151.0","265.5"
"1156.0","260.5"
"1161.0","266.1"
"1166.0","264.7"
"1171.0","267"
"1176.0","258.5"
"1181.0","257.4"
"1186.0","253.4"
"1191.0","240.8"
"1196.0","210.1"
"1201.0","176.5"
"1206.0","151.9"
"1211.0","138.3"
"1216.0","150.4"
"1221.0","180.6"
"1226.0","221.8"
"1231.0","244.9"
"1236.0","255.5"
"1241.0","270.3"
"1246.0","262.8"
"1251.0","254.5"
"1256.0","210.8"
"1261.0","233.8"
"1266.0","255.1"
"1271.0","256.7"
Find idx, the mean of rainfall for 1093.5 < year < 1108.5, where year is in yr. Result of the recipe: 258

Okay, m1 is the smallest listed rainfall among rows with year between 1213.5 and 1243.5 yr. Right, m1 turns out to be 150.4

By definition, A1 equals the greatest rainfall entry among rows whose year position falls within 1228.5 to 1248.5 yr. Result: 270.3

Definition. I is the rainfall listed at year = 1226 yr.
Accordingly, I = 221.8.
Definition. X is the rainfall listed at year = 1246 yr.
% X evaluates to 262.8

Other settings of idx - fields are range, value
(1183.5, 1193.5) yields 247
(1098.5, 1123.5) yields 254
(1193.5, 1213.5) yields 169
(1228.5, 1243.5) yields 257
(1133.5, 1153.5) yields 265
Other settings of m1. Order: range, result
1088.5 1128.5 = 218.8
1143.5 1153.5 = 265.5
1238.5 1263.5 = 210.8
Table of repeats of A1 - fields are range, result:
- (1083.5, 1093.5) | 260.9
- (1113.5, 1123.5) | 252.9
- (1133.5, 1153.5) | 272.8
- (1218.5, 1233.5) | 244.9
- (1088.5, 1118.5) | 263.3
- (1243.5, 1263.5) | 262.8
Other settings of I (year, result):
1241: 270.3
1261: 233.8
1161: 266.1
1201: 176.5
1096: 254.1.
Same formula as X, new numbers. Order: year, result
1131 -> 235.4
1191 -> 240.8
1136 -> 258.2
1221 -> 180.6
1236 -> 255.5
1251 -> 254.5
